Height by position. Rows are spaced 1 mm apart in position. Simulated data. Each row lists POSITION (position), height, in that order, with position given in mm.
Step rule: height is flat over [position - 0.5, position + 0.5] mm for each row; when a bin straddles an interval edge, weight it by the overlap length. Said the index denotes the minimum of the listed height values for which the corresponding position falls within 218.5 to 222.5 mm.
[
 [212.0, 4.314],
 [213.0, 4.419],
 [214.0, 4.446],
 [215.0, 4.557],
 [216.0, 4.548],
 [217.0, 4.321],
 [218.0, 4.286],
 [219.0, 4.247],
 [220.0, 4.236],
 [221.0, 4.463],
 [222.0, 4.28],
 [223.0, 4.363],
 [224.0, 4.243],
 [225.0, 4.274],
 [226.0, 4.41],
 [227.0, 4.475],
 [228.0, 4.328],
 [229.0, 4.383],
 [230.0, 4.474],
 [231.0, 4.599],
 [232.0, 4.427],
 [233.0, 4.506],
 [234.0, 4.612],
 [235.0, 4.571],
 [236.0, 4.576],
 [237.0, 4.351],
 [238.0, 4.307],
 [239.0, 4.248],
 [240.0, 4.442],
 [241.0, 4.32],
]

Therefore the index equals 4.236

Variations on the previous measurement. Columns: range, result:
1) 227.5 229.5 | 4.328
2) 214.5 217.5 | 4.321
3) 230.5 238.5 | 4.307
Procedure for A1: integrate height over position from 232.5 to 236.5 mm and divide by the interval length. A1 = 4.57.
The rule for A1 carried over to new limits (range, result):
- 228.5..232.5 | 4.47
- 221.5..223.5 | 4.32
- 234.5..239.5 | 4.41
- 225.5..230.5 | 4.41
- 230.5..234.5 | 4.54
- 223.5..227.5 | 4.35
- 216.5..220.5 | 4.27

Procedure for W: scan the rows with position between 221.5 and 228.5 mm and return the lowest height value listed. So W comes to 4.243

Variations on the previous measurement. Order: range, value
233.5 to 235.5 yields 4.571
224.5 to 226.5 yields 4.274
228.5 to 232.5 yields 4.383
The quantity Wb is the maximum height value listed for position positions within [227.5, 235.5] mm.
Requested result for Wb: 4.612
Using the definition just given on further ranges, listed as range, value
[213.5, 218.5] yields 4.557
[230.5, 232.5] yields 4.599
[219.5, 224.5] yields 4.463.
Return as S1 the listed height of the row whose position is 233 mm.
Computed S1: 4.506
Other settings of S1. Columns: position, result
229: 4.383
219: 4.247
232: 4.427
